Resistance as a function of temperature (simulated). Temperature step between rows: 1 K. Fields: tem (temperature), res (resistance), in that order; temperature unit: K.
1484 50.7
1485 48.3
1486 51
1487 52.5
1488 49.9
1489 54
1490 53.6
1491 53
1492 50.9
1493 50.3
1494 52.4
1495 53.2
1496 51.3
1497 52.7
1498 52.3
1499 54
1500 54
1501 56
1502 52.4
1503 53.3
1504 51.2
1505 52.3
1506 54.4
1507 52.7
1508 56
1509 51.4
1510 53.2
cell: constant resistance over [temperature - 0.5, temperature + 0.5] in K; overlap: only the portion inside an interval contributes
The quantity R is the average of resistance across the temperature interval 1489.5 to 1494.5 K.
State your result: 52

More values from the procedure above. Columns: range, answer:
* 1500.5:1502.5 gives 54.2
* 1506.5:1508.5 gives 54.4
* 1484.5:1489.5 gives 51.1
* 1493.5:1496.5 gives 52.3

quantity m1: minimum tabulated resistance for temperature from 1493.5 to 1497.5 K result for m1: 51.3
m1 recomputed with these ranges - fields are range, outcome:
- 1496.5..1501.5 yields 52.3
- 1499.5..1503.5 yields 52.4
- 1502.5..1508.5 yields 51.2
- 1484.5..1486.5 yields 48.3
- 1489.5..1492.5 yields 50.9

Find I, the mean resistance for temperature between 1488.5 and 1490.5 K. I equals 53.8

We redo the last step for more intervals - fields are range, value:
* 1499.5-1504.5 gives 53.4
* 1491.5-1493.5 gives 50.6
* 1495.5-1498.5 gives 52.1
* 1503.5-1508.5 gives 53.3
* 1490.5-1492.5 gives 52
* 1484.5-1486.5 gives 49.6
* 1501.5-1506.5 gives 52.7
